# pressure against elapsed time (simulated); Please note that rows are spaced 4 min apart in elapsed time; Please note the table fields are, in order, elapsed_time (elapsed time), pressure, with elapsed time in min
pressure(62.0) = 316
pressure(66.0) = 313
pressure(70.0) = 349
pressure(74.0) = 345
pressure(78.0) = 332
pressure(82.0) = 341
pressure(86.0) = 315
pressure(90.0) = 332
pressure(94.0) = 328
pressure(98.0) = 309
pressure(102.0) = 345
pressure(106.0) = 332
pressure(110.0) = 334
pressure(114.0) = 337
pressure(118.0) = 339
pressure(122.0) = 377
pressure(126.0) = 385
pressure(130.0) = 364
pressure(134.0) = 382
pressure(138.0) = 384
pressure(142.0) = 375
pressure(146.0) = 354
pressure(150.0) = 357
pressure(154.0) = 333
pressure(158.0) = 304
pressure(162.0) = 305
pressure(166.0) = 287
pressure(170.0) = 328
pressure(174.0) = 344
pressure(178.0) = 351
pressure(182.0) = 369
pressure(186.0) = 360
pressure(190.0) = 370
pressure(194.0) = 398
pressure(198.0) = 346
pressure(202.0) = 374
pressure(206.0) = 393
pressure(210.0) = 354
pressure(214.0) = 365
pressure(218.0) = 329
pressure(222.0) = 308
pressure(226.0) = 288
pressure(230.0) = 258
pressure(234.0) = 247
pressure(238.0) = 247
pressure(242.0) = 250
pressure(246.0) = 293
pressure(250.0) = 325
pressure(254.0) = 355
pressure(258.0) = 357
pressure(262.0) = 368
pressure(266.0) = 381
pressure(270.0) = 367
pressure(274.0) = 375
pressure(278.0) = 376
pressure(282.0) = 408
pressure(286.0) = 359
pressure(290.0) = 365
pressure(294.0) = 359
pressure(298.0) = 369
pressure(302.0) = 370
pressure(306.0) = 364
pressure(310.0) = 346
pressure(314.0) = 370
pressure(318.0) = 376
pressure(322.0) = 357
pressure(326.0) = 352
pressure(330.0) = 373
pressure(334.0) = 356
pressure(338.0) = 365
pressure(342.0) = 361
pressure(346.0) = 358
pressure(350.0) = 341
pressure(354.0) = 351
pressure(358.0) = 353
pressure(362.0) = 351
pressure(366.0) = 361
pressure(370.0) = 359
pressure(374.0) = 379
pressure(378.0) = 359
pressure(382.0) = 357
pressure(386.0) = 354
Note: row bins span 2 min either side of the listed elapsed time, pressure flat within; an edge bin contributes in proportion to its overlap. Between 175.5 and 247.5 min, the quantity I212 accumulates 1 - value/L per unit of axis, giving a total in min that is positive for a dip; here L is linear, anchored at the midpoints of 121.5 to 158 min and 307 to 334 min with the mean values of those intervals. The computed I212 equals 6.95 min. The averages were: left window 364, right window 362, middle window 328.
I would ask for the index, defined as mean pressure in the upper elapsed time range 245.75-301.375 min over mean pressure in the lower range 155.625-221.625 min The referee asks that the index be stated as 1.05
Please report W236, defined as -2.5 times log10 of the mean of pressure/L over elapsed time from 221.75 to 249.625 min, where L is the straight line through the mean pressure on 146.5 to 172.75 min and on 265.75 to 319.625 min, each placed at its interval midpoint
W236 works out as 0.28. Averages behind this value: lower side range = 322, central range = 271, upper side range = 370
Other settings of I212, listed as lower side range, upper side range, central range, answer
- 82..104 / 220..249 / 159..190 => -4.3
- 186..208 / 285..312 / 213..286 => 7.9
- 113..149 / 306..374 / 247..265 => 0.6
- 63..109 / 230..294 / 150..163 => 0.5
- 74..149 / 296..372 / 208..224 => 0.7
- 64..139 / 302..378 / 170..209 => -1.7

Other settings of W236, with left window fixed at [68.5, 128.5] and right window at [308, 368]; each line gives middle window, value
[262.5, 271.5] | -0.06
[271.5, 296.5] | -0.06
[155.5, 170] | 0.14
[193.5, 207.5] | -0.08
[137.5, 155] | -0.05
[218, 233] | 0.21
